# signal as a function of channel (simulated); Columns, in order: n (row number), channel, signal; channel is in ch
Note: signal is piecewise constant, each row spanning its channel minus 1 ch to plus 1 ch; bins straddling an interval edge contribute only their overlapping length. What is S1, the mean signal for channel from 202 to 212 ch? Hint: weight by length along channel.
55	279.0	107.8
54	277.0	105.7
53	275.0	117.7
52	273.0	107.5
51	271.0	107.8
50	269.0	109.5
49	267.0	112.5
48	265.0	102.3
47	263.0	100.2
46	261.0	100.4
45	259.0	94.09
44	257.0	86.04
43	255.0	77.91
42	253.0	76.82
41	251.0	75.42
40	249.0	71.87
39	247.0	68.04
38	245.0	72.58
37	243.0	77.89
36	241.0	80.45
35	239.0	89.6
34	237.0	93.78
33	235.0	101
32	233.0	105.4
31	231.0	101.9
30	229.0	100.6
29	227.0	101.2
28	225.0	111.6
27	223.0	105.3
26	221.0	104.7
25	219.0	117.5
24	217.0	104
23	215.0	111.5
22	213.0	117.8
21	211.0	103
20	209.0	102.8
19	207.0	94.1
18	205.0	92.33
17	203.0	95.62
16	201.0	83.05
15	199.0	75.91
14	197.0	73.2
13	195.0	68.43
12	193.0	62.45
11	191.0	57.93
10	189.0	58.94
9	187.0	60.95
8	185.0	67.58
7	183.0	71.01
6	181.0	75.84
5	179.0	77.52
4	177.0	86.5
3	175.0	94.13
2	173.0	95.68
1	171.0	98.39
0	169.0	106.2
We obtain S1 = 97.6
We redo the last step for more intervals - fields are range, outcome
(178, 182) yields 76.7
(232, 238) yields 100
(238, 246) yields 80.1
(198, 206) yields 86.7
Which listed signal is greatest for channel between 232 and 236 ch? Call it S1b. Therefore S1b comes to 105.4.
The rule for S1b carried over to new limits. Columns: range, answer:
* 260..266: 102.3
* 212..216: 117.8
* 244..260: 94.09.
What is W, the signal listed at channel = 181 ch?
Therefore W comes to 75.84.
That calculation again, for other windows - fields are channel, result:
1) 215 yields 111.5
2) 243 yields 77.89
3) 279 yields 107.8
